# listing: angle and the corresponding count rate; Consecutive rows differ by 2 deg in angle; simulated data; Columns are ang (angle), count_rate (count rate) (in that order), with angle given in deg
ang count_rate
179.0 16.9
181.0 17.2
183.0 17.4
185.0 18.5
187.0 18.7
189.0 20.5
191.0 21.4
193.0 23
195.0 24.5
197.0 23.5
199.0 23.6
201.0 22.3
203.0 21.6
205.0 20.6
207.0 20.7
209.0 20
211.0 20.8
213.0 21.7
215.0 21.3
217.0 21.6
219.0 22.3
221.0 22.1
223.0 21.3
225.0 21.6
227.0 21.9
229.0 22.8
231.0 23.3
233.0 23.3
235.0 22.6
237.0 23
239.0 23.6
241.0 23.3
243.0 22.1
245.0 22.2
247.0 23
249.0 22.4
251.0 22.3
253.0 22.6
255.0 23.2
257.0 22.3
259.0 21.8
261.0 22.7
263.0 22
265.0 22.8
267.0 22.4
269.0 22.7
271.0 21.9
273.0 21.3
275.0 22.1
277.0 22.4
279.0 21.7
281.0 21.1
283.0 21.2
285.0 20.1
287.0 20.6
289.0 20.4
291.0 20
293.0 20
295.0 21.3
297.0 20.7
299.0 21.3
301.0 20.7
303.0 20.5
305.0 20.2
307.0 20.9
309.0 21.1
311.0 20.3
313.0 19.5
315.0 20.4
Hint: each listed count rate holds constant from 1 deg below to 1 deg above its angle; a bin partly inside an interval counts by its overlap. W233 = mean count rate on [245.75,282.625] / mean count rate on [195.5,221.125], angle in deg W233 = 1.02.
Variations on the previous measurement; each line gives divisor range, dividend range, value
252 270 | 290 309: 0.92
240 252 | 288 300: 0.91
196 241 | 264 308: 0.96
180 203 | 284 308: 0.98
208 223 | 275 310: 0.98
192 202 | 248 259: 0.96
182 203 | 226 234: 1.07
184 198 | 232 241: 1.08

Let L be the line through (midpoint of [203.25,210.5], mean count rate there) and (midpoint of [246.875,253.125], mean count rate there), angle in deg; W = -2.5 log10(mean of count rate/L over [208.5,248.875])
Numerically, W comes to -0.03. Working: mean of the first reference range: 20.6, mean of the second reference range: 22.5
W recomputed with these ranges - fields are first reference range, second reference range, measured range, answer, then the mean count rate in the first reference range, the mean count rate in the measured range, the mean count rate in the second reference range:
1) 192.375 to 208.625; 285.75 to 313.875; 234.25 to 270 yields -0.059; 22.4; 22.6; 20.5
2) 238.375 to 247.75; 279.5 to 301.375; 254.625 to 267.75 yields -0.021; 22.8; 22.4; 20.7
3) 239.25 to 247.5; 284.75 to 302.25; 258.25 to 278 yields -0.027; 22.7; 22.2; 20.6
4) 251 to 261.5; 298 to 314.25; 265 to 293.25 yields 0.012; 22.5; 21.4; 20.6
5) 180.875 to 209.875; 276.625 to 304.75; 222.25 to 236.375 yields -0.075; 21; 22.4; 20.8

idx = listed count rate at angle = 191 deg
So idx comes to 21.4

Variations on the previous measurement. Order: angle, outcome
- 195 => 24.5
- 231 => 23.3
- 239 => 23.6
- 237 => 23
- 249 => 22.4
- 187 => 18.7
